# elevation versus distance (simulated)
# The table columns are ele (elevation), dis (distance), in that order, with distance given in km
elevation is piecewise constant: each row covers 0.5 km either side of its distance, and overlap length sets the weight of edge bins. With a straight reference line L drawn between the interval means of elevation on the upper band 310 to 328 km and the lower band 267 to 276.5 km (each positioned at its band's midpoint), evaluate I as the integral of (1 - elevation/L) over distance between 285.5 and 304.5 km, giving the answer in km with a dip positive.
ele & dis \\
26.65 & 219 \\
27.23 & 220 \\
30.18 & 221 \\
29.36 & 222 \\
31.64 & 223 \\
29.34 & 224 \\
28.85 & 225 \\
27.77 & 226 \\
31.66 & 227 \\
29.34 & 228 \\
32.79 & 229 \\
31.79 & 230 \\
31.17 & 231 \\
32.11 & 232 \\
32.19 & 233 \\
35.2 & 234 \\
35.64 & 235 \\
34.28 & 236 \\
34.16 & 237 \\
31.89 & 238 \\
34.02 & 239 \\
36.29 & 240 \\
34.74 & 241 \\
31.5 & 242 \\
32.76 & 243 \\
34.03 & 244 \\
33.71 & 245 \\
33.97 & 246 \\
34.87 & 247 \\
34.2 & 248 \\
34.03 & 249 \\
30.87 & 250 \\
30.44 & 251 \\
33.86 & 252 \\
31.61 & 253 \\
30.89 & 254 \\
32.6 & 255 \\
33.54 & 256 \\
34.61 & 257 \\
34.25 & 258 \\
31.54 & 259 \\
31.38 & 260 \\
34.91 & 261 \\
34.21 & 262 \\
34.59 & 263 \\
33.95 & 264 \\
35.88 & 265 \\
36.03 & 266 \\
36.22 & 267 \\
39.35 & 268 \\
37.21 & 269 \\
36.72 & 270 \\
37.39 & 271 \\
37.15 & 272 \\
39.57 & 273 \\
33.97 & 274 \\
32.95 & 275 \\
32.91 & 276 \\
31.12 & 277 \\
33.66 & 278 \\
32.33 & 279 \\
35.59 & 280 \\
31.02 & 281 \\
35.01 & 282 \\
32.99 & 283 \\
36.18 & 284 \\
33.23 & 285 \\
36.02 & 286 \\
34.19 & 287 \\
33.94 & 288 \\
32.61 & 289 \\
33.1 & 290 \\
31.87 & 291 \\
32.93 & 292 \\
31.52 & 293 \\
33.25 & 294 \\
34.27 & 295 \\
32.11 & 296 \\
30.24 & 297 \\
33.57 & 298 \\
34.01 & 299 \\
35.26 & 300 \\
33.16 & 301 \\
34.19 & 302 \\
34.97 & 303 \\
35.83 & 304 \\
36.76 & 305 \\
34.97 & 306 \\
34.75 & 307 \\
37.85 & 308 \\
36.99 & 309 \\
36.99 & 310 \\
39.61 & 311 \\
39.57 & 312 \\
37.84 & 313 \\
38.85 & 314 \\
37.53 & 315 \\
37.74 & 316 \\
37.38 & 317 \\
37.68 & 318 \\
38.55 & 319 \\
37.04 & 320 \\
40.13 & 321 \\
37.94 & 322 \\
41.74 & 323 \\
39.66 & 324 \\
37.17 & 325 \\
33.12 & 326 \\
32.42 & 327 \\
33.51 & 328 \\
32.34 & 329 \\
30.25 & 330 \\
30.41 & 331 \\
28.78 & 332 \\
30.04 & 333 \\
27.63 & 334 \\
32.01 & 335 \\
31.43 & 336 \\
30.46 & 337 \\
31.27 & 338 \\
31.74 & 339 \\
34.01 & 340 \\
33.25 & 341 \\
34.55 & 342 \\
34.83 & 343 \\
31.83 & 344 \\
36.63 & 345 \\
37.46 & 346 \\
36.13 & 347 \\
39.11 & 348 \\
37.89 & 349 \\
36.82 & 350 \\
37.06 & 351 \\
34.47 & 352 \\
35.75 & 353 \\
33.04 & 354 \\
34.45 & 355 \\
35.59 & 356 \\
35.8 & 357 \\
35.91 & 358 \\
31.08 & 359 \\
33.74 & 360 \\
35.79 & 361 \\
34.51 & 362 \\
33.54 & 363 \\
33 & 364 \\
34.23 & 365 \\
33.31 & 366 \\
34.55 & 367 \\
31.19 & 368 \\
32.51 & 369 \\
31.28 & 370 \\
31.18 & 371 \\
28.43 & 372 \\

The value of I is 1.8 km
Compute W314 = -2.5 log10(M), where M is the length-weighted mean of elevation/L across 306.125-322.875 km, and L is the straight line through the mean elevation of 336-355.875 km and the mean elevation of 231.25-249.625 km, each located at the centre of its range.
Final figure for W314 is -0.10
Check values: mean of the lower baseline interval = 33.8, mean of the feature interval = 37.9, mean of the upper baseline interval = 34.7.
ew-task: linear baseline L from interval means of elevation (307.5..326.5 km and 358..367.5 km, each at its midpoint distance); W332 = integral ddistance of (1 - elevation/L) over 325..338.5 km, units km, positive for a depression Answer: 2.0 km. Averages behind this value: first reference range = 38.1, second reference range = 33.9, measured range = 31.3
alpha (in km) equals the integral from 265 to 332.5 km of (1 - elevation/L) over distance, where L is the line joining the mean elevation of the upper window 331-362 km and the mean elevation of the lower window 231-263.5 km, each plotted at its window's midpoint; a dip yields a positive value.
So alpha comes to -3.0 km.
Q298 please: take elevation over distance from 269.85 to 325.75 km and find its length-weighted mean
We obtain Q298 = 35.4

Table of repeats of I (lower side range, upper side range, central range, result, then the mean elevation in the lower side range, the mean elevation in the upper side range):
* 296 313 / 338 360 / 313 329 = -0.9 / 35.5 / 35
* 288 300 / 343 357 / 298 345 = -1.0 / 32.8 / 35.8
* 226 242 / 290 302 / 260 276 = -1.4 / 32.9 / 33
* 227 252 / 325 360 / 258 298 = -1.0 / 33.1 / 33.6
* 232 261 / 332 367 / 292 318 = -1.4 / 33.3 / 34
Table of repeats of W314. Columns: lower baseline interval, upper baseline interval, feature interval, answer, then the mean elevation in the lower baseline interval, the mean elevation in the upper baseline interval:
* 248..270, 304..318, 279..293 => 0.07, 34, 37.4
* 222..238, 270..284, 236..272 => -0.03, 31.8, 34.4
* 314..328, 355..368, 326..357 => 0.07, 37.4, 34.1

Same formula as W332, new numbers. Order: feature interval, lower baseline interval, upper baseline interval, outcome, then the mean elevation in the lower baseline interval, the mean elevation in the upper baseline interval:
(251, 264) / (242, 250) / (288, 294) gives 0.10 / 33.6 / 32.6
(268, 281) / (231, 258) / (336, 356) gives -0.50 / 33.4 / 34.7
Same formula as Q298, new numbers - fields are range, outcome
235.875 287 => 34.1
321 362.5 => 34.3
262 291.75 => 34.7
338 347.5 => 34.3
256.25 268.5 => 34.7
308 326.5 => 38.1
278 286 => 33.9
